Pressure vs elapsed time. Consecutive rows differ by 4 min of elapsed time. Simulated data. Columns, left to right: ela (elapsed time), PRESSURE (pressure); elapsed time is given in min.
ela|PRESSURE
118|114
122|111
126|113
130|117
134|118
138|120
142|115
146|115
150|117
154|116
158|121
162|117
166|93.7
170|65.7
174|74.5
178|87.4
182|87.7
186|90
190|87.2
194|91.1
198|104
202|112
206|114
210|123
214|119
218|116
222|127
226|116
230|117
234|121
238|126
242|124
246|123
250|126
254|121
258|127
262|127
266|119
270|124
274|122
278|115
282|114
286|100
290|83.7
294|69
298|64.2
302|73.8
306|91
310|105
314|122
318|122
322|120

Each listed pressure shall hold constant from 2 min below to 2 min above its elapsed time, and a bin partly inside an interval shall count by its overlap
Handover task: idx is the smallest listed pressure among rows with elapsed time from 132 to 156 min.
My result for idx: 115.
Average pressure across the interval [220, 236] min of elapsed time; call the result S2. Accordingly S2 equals 120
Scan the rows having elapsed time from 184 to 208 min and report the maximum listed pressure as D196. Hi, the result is 114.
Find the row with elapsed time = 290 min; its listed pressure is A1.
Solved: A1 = 83.7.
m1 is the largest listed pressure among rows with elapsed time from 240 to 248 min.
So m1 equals 124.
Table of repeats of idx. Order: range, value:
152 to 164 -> 116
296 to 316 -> 64.2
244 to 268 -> 119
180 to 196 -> 87.2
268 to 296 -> 69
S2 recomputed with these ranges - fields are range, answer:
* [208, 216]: 121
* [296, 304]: 69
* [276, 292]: 103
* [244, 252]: 124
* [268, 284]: 119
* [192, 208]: 105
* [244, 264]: 125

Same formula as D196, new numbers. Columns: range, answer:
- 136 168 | 121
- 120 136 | 118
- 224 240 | 126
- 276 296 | 115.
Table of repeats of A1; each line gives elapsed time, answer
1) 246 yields 123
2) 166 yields 93.7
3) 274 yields 122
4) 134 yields 118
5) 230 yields 117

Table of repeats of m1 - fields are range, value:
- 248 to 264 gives 127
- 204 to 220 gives 123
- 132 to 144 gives 120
